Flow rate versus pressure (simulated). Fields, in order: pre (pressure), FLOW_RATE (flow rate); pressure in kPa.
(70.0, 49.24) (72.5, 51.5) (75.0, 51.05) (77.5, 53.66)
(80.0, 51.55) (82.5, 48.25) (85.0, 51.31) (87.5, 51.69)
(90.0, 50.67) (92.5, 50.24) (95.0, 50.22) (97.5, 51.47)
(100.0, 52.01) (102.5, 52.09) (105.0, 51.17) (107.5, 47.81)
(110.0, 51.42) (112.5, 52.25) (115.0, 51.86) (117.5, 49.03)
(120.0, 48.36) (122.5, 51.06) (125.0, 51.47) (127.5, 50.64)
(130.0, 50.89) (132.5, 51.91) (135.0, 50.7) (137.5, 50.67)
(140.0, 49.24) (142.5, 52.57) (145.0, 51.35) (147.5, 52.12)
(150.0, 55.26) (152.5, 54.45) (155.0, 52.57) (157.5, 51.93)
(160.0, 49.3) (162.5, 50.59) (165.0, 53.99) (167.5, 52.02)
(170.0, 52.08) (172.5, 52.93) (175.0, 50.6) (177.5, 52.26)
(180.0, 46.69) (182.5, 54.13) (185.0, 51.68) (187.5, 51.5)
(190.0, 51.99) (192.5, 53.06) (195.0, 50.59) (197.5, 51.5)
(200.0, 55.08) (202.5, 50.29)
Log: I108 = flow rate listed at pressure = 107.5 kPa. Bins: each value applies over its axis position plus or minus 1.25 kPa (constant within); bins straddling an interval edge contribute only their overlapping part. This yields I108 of 47.81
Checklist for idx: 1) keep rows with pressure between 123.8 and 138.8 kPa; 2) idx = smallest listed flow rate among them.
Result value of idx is 50.64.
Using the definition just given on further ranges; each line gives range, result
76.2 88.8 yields 48.25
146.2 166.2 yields 49.3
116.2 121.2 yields 48.36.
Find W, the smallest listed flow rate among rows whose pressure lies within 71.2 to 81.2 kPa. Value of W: 51.05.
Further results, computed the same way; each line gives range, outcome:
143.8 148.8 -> 51.35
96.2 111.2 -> 47.81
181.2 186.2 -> 51.68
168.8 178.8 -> 50.6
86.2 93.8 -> 50.24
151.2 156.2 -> 52.57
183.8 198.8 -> 50.59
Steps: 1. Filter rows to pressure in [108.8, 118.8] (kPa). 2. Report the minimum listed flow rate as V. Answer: 49.03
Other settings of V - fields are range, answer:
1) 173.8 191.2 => 46.69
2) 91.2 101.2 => 50.22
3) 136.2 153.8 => 49.24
